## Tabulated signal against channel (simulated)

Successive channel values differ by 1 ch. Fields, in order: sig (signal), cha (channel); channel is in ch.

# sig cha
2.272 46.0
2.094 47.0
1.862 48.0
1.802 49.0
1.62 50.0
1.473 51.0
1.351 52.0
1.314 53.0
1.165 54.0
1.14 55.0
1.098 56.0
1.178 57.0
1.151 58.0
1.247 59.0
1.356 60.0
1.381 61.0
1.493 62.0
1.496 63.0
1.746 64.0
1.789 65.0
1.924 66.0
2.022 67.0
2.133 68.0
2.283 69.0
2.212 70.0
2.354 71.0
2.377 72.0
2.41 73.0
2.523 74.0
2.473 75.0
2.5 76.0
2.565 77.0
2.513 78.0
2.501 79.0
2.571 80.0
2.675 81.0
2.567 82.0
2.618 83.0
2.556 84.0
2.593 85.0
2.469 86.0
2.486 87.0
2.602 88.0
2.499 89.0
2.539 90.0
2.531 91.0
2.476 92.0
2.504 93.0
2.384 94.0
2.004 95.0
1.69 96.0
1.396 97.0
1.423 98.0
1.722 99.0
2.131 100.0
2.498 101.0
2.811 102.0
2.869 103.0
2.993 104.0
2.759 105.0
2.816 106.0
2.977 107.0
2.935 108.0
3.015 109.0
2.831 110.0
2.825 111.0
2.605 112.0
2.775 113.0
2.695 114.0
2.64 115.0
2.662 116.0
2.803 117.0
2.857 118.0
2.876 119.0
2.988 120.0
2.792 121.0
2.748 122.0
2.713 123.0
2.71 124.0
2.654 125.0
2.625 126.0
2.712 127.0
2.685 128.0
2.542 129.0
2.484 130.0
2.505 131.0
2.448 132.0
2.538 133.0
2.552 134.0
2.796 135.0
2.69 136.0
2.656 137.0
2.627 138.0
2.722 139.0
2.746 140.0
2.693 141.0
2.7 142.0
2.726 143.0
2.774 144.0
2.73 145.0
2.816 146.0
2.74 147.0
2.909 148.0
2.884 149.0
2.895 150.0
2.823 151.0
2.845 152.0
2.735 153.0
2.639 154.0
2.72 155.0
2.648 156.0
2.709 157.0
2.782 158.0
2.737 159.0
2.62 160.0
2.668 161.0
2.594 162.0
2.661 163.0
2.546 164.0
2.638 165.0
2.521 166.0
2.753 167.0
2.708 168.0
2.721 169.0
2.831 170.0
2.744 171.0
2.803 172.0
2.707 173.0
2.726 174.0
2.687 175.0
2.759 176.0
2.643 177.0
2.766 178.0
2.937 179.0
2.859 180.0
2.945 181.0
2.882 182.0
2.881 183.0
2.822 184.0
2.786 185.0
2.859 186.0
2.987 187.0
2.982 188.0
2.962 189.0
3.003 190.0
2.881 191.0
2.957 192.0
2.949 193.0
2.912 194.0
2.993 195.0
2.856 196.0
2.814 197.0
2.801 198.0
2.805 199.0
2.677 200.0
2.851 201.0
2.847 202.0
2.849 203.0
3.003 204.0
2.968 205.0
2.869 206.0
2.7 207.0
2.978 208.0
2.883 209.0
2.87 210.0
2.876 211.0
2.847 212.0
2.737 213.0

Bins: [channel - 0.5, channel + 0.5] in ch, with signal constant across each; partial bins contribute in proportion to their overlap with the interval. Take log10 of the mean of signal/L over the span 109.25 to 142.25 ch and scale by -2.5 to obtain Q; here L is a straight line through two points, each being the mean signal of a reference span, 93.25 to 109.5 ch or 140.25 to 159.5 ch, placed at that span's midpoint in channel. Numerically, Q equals -0.047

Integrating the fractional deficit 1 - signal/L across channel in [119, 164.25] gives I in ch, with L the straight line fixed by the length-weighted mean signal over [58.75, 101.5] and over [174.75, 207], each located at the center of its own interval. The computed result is -2.4 ch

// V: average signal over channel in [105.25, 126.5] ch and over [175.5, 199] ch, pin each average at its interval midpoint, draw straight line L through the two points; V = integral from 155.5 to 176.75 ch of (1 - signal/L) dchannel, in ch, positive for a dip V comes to 1.2 ch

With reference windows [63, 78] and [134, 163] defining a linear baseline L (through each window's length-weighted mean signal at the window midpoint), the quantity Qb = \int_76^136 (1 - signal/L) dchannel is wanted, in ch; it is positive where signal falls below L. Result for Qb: -2.9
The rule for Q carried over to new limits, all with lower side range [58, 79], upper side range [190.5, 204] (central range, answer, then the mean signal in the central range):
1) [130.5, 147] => -0.078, 2.67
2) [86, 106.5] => -0.071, 2.36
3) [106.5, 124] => -0.200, 2.81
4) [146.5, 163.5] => -0.062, 2.74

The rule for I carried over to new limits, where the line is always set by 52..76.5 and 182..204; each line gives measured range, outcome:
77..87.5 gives -3.42 ch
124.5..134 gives -0.99 ch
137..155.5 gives -2.09 ch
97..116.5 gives -4.15 ch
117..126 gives -2.06 ch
